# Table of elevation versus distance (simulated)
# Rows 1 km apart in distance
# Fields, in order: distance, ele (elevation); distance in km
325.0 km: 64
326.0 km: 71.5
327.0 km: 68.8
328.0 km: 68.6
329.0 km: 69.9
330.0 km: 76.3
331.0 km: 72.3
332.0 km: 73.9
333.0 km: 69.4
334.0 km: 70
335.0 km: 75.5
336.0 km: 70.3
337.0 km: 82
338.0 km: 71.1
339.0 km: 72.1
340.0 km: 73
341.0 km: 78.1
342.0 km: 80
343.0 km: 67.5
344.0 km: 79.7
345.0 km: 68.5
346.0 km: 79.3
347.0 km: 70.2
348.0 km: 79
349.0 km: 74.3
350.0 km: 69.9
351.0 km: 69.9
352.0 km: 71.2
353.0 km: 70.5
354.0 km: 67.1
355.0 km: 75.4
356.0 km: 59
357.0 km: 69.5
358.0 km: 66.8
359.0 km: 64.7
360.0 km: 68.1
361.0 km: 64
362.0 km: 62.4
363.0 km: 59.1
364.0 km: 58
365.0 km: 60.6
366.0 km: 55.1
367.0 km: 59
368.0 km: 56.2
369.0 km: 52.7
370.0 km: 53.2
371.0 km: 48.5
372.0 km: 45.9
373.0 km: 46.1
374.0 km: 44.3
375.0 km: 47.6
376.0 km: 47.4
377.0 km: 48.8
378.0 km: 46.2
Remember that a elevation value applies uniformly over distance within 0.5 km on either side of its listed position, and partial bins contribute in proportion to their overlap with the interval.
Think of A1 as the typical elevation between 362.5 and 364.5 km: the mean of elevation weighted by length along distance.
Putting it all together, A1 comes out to 58.5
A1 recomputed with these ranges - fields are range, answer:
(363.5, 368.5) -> 57.8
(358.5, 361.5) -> 65.6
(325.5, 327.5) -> 70.2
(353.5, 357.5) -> 67.8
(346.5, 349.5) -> 74.5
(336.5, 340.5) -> 74.5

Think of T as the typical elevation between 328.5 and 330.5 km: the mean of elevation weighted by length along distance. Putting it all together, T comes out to 73.1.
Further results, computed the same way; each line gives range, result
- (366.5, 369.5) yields 56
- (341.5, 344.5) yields 75.7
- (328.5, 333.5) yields 72.4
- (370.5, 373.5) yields 46.8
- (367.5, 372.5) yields 51.3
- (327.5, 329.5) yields 69.2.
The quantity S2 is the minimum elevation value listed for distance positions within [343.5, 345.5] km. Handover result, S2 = 68.5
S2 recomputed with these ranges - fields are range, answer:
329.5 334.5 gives 69.4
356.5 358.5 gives 66.8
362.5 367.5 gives 55.1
